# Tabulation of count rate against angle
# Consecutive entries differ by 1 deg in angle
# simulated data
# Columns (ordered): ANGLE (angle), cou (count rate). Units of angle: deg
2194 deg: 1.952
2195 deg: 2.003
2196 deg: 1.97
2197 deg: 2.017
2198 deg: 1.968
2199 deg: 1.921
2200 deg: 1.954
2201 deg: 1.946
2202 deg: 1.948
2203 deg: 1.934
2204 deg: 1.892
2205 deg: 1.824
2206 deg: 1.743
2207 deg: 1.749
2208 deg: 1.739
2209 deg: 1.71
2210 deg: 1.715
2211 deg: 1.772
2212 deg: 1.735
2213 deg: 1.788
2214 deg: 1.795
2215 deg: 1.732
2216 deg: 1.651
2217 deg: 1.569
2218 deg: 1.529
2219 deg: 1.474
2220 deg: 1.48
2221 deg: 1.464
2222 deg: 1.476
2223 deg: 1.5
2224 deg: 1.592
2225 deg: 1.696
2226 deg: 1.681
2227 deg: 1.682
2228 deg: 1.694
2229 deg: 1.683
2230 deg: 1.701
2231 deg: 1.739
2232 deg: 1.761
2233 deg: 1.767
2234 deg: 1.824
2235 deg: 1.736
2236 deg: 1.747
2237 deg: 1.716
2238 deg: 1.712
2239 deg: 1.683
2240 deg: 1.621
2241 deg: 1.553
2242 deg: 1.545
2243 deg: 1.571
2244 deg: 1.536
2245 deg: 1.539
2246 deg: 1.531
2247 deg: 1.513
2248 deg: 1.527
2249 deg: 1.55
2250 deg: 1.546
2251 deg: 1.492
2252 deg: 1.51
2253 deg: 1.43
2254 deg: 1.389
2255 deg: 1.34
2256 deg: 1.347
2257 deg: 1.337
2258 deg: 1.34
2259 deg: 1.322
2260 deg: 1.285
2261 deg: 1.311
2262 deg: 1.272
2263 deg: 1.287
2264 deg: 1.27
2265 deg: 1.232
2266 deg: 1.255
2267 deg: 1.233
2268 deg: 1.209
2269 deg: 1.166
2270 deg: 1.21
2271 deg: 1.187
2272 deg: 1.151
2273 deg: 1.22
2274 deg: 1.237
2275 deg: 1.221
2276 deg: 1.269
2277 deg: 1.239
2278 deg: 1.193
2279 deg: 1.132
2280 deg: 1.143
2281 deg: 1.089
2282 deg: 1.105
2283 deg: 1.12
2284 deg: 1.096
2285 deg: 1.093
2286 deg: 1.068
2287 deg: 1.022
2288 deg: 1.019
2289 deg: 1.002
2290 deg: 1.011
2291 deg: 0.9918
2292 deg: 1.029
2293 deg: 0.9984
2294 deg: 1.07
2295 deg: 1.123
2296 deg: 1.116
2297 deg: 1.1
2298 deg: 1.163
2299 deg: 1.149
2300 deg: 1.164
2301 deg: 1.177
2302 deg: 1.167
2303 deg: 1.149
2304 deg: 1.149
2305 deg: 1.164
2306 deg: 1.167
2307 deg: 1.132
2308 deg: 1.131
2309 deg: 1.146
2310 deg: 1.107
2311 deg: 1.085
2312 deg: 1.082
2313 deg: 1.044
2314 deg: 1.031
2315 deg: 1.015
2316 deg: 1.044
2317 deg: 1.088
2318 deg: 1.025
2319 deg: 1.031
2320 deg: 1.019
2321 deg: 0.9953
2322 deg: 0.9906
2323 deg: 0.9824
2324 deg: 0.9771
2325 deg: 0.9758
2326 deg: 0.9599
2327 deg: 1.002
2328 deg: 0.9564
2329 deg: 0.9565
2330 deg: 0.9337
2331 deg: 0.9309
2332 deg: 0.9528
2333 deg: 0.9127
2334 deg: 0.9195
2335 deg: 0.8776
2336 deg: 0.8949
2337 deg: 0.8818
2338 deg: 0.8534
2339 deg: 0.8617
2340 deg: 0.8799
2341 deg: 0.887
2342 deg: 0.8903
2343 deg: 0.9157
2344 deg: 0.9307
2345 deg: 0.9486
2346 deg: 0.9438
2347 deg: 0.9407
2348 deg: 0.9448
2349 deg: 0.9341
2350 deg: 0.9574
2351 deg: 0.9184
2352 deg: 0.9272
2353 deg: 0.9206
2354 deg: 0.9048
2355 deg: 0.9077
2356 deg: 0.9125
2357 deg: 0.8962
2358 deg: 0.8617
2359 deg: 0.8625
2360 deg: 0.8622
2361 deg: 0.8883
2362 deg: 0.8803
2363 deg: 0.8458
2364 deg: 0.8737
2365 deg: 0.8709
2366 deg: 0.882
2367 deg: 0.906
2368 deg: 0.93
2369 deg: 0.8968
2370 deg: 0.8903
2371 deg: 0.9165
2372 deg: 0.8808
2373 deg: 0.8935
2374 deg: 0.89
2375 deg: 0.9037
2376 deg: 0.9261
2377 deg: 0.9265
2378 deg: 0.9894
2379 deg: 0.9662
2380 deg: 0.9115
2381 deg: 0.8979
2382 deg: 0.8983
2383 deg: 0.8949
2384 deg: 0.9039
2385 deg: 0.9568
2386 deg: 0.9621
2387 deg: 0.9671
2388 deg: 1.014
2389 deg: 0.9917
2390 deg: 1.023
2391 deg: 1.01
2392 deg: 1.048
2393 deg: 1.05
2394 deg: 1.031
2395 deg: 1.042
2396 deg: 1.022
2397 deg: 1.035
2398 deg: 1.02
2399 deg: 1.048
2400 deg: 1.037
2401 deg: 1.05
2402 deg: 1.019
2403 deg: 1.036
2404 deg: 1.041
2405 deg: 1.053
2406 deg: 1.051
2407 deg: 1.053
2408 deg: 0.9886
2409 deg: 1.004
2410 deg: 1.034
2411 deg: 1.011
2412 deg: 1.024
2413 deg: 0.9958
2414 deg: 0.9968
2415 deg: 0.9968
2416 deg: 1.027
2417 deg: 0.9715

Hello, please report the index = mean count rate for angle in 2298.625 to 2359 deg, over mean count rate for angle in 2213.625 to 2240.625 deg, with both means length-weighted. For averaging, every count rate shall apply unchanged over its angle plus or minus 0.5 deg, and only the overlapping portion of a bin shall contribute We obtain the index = 0.6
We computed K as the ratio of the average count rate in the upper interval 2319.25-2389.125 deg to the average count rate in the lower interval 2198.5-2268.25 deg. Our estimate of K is 0.58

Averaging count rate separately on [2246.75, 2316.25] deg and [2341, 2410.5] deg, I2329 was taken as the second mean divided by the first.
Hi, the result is 0.80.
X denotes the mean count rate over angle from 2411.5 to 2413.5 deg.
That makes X 1.01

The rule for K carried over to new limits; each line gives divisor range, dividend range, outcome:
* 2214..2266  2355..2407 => 0.62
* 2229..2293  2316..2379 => 0.68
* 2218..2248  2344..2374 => 0.56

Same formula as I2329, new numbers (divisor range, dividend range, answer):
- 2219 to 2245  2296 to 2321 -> 0.67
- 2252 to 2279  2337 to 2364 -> 0.71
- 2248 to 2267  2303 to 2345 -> 0.73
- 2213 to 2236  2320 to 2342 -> 0.57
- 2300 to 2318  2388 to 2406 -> 0.93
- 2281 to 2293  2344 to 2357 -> 0.88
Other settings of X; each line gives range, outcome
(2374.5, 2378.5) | 0.936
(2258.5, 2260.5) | 1.3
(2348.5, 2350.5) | 0.946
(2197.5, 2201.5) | 1.95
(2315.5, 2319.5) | 1.05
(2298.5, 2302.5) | 1.16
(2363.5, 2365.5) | 0.872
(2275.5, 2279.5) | 1.21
